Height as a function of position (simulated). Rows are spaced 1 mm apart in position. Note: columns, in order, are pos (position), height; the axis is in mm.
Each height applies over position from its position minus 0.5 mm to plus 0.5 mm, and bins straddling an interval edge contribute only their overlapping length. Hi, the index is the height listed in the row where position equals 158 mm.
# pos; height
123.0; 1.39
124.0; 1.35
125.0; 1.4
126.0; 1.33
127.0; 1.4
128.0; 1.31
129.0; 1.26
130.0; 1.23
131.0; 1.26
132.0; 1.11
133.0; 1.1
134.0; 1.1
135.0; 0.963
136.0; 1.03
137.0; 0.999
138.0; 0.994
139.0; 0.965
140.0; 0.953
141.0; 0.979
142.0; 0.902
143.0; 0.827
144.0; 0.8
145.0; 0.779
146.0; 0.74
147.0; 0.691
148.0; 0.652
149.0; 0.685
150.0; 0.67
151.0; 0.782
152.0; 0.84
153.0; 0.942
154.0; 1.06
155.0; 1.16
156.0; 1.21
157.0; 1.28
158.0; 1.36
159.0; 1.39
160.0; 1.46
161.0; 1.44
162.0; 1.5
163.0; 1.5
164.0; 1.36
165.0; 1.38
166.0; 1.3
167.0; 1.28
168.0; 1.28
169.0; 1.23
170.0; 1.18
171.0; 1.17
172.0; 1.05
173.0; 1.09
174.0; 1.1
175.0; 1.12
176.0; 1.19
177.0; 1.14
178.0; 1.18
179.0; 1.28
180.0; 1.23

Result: 1.36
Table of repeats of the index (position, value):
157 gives 1.28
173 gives 1.09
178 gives 1.18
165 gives 1.38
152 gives 0.84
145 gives 0.779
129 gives 1.26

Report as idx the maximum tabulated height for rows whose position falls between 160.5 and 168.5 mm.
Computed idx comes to 1.5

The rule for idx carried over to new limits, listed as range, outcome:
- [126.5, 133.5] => 1.4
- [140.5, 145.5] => 0.979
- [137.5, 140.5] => 0.994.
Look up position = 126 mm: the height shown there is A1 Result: 1.33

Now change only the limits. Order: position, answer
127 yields 1.4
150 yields 0.67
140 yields 0.953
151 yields 0.782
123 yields 1.39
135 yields 0.963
